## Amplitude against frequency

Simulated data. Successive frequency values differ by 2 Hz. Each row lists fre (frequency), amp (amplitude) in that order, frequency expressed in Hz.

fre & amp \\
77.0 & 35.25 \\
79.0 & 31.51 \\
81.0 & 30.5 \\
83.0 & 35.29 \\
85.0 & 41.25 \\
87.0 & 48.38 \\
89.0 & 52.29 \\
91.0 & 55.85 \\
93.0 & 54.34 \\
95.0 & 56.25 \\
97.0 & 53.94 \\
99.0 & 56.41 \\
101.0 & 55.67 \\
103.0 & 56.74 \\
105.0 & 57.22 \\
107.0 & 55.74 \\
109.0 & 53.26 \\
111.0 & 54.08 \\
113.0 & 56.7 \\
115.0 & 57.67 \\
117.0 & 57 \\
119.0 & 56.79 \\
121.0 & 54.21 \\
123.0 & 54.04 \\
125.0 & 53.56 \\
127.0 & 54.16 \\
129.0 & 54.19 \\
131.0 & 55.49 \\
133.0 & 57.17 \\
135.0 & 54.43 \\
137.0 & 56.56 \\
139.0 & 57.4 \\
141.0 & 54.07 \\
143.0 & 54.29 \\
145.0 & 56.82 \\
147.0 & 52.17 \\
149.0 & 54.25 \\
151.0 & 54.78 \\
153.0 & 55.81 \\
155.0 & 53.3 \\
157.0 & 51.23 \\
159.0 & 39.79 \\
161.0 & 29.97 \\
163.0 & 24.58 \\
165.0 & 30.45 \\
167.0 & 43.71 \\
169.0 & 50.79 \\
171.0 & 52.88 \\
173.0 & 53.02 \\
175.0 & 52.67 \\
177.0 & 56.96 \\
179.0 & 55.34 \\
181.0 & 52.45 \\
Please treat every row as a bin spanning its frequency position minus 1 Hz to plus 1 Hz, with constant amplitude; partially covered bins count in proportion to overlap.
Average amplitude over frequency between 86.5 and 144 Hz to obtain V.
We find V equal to 55.2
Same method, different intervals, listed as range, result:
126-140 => 55.6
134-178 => 49.5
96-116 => 55.7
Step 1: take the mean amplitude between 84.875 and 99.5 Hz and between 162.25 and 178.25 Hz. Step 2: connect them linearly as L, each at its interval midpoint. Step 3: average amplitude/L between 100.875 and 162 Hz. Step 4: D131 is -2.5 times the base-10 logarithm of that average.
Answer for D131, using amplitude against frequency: -0.09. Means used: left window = 52.9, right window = 46.1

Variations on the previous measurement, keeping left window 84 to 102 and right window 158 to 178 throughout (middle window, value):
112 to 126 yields -0.128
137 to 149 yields -0.181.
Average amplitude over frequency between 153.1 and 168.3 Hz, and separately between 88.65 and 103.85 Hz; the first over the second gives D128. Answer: 0.7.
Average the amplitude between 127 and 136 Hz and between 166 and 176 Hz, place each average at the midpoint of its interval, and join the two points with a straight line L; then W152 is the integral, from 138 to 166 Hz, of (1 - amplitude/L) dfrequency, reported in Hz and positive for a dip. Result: 2.7 Hz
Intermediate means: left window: 55.2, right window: 50.6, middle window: 47.8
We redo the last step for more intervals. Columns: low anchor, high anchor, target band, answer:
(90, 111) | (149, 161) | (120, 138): -0.87 Hz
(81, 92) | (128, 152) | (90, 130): -4.83 Hz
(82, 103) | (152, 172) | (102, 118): -2.22 Hz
